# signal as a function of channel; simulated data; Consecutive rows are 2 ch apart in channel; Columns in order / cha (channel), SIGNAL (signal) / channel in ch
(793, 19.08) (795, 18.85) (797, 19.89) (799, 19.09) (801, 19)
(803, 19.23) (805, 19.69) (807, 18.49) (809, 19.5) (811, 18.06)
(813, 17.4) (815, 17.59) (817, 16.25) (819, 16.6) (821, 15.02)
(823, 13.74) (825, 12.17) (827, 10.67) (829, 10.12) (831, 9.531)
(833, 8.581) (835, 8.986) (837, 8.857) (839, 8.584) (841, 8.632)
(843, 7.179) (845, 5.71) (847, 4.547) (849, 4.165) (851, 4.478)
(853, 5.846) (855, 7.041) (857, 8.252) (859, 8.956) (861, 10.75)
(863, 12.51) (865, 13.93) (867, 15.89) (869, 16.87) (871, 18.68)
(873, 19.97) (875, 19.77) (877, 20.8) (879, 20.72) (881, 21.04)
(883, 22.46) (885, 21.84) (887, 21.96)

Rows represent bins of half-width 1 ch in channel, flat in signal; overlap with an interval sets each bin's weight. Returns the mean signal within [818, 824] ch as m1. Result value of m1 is 15.1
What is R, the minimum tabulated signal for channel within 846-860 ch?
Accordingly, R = 4.165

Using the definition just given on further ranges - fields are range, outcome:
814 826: 12.17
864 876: 13.93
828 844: 7.179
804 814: 17.4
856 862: 8.252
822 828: 10.67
